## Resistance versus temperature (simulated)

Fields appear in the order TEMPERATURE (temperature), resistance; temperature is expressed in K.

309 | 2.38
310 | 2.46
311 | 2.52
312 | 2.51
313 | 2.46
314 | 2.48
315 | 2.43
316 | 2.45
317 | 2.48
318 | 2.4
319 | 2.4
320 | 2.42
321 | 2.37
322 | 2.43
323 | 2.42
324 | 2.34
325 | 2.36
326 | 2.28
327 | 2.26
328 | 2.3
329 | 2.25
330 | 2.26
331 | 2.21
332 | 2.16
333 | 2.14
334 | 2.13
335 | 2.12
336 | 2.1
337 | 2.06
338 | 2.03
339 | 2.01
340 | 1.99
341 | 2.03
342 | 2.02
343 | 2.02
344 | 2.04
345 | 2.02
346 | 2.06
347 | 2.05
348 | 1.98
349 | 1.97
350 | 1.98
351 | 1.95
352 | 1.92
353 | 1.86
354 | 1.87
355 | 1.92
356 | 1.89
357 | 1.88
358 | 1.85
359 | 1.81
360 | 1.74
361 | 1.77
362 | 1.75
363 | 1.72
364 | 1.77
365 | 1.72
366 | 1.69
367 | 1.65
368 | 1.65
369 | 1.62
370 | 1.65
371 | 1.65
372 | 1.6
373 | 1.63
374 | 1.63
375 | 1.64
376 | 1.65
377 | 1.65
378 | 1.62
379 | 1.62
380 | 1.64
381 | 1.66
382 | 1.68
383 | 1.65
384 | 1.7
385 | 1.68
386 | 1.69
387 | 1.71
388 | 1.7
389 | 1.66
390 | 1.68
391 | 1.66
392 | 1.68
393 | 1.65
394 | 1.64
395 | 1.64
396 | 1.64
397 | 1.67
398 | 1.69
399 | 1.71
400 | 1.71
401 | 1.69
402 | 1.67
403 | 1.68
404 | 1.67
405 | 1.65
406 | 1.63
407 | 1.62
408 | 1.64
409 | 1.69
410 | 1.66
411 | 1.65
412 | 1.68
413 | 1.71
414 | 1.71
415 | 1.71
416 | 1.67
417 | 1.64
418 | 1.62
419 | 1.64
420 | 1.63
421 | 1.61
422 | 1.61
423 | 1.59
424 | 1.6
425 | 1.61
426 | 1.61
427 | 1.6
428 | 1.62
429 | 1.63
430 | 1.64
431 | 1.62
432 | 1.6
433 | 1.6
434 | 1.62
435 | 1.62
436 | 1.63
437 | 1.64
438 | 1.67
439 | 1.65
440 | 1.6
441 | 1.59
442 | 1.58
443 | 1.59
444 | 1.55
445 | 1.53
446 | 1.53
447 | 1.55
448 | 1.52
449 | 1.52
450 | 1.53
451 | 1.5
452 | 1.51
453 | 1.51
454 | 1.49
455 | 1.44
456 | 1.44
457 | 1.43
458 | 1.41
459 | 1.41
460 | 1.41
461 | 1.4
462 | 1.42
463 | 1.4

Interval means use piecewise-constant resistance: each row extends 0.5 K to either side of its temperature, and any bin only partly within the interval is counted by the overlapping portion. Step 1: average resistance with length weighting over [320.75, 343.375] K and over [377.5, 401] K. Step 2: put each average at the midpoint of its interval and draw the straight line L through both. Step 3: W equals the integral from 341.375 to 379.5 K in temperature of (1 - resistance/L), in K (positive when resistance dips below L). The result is 2.5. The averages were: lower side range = 2.19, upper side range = 1.67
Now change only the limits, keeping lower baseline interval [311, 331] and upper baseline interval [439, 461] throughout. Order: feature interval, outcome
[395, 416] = 1.6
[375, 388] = 2.0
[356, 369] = 2.2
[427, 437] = 0.1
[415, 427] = 0.6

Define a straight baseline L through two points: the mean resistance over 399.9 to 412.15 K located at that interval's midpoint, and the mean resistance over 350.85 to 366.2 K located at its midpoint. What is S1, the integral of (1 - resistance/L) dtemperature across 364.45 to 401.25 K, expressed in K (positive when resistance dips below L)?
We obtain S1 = 1.61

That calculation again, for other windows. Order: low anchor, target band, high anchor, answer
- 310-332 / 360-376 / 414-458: 2.94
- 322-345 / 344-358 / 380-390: 0.35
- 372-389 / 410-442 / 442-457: -1.42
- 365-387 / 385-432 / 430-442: -0.55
